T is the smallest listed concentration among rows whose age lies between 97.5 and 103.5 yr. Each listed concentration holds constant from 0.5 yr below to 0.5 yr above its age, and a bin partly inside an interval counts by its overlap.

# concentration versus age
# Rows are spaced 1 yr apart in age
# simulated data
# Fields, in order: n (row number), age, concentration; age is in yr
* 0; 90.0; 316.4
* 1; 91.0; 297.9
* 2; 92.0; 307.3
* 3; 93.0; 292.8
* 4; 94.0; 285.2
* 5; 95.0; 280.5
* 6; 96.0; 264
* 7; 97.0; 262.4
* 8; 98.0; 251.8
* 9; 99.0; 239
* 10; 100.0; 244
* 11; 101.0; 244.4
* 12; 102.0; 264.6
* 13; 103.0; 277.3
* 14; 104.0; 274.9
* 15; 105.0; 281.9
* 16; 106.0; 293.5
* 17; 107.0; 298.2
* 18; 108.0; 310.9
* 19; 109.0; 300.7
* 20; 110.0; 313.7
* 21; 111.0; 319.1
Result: 239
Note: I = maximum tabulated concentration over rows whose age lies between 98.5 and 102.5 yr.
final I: 264.6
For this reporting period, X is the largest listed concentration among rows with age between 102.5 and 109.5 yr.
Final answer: 310.9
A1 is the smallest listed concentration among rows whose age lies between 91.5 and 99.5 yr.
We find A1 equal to 239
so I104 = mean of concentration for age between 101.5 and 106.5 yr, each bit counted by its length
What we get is 278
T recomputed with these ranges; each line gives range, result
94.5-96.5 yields 264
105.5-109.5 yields 293.5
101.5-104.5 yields 264.6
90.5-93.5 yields 292.8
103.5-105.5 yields 274.9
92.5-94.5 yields 285.2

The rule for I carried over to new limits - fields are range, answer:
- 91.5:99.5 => 307.3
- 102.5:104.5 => 277.3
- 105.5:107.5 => 298.2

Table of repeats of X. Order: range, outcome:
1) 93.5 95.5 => 285.2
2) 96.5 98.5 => 262.4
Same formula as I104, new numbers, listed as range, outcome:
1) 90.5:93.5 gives 299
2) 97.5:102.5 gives 249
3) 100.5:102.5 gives 254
